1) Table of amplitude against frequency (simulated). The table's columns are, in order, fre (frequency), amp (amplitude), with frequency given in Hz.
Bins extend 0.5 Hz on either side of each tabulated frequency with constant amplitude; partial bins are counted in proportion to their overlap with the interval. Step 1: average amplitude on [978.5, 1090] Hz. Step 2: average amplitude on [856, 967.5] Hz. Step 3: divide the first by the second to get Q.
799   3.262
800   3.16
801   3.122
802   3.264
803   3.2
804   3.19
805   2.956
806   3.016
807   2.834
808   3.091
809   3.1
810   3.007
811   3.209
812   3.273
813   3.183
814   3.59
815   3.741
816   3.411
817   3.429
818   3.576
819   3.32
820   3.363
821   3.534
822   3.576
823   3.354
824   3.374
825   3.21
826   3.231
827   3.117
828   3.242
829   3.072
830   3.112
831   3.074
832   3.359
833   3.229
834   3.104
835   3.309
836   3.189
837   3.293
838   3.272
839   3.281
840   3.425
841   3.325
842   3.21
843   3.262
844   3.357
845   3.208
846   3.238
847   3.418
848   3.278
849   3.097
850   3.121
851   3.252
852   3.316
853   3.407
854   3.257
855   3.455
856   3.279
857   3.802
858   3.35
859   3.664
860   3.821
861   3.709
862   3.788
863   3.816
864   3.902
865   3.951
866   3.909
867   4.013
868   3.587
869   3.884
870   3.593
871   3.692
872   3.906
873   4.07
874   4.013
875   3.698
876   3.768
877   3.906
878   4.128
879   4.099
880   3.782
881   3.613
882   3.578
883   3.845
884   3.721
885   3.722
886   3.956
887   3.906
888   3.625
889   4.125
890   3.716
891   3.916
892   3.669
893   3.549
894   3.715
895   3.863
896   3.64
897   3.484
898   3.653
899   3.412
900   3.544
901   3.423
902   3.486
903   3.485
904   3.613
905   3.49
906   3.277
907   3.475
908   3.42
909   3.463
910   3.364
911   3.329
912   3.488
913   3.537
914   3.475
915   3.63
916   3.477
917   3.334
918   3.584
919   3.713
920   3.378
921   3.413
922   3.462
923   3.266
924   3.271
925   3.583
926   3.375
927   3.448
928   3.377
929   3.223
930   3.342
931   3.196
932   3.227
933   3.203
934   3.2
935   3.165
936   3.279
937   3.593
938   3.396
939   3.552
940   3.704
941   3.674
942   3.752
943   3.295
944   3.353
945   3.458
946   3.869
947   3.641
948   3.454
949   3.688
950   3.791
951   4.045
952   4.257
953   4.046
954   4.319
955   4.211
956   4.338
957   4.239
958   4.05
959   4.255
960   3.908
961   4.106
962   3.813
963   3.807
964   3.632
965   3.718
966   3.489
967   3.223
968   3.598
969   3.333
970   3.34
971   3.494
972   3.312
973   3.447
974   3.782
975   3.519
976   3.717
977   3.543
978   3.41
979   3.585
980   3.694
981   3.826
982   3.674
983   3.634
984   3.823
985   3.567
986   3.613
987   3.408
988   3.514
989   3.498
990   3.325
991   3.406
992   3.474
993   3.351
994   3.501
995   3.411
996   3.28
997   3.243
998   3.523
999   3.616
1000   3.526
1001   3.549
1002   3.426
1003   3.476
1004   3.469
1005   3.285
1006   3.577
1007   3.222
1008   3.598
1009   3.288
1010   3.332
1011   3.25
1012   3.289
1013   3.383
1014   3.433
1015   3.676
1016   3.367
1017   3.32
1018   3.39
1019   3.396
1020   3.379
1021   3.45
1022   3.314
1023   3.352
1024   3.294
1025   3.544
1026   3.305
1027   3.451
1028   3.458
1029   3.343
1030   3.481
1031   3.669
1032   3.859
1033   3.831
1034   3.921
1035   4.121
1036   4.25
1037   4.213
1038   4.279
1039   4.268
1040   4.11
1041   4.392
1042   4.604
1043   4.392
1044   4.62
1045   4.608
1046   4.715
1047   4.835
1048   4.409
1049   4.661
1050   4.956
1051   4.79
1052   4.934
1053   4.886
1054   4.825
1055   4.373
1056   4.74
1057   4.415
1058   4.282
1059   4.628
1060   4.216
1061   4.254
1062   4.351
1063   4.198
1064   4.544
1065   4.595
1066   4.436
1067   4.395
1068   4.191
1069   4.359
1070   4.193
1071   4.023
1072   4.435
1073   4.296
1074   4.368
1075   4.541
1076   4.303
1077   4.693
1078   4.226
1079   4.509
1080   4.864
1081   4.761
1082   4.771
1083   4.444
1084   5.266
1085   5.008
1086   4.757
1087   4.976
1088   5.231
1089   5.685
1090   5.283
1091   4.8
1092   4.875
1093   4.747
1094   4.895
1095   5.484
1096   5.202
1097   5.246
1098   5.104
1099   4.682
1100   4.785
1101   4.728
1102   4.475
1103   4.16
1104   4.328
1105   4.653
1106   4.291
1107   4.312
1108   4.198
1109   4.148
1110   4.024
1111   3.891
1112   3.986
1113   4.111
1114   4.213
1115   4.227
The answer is 1.10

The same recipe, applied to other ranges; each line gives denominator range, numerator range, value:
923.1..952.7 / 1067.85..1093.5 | 1.34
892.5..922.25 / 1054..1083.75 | 1.27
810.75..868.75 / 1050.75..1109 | 1.36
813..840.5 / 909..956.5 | 1.07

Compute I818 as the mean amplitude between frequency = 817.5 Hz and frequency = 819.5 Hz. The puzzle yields 3.45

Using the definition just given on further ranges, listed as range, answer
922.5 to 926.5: 3.37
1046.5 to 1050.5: 4.72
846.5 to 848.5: 3.35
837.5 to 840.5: 3.33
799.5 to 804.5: 3.19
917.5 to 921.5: 3.52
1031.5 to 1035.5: 3.93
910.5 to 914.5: 3.46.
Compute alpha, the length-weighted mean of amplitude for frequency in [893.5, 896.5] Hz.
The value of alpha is 3.74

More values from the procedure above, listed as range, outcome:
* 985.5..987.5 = 3.51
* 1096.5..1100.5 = 4.95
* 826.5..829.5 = 3.14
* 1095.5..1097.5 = 5.22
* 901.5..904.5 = 3.53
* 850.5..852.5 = 3.28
